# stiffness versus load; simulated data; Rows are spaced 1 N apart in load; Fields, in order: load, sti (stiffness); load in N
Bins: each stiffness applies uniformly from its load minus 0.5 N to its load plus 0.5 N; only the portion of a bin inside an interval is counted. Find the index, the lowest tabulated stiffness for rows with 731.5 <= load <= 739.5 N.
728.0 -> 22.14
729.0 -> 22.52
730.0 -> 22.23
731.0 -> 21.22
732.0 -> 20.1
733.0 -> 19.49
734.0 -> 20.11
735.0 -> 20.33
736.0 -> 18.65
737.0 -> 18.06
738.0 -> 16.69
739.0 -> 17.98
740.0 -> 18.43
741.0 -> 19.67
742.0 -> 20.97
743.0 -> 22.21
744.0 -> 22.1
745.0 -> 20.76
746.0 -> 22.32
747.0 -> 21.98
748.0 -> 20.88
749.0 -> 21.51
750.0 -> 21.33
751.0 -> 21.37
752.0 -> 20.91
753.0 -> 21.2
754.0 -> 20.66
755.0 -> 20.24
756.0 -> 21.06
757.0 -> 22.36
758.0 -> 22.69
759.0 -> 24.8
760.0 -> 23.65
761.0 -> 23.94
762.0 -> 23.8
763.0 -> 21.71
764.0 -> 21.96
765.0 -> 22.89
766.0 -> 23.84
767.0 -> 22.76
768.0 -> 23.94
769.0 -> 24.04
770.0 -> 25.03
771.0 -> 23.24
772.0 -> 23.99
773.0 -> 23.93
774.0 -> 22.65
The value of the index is 16.69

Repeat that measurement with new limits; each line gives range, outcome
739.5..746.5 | 18.43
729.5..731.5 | 21.22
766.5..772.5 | 22.76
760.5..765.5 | 21.71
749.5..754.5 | 20.66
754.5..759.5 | 20.24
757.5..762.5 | 22.69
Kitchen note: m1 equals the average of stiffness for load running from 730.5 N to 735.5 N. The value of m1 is 20.2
